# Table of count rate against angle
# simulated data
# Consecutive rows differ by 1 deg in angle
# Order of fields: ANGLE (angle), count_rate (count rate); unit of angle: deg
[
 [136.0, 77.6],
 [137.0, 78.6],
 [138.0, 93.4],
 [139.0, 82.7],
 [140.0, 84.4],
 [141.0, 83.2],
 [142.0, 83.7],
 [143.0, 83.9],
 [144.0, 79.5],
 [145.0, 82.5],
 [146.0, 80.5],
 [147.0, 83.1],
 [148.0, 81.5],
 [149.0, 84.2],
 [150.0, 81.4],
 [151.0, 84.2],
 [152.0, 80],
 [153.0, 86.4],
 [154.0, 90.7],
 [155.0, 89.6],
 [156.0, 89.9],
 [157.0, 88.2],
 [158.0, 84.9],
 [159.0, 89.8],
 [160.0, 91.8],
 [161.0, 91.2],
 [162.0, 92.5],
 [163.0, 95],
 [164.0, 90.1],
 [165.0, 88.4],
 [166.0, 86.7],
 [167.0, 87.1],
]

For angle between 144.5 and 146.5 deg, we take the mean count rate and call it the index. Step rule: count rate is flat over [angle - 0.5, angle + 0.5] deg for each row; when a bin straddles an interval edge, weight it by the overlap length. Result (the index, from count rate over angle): 81.5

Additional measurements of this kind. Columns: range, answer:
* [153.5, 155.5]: 90.2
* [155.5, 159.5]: 88.2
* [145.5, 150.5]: 82.1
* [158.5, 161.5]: 90.9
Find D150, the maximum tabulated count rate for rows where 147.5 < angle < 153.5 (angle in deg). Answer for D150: 86.4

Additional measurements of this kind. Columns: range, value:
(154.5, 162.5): 92.5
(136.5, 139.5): 93.4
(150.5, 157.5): 90.7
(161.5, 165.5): 95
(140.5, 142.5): 83.7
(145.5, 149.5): 84.2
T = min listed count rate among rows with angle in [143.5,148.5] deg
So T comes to 79.5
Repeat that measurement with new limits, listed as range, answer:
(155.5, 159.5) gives 84.9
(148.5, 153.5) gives 80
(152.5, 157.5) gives 86.4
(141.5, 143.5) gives 83.7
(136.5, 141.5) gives 78.6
